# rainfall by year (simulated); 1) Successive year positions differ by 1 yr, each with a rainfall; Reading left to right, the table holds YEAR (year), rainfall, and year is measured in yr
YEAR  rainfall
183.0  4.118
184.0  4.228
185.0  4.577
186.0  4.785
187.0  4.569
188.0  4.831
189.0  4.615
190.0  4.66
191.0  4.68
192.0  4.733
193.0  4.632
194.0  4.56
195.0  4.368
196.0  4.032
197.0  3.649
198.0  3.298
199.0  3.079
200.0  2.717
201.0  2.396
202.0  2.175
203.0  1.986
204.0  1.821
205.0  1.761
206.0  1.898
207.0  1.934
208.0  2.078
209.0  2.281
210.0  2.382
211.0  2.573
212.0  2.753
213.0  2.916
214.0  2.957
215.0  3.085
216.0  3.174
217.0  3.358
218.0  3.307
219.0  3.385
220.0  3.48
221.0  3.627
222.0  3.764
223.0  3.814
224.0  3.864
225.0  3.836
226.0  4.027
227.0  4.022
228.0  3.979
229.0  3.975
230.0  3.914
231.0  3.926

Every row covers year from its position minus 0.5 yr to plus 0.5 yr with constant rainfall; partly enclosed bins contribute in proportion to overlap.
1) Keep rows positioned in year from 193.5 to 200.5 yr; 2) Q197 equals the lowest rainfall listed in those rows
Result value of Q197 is 2.717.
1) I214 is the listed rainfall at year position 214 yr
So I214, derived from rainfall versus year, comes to 2.957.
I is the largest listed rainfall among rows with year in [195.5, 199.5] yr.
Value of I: 4.032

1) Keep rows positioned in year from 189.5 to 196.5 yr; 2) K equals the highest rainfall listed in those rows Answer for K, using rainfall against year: 4.733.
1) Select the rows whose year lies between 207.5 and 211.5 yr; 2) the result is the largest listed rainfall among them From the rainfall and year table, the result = 2.573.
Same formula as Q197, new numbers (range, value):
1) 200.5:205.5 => 1.761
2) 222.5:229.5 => 3.814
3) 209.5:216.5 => 2.382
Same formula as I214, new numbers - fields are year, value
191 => 4.68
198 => 3.298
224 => 3.864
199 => 3.079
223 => 3.814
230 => 3.914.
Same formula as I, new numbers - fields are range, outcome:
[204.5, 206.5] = 1.898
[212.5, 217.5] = 3.358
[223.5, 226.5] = 4.027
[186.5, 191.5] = 4.831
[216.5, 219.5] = 3.385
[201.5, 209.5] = 2.281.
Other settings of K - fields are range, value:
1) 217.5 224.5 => 3.864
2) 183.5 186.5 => 4.785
